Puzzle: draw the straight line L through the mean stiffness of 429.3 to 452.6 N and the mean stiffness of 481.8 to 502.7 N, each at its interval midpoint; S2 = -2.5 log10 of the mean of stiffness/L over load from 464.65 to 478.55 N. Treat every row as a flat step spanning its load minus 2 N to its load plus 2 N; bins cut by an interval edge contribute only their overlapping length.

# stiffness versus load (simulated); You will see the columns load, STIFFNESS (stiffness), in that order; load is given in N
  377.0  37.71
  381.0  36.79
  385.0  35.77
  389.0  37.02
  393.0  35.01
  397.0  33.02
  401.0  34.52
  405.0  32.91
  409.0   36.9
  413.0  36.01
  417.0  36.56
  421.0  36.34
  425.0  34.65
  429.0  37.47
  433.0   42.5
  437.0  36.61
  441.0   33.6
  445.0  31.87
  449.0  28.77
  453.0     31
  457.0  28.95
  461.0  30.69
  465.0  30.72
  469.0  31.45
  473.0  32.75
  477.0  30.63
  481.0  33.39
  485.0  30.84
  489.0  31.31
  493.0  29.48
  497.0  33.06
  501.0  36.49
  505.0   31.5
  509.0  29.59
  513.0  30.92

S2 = 0.057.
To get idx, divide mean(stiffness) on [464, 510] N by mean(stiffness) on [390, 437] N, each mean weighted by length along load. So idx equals 0.88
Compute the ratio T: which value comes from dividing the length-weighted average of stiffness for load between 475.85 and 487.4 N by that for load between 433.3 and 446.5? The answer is 0.90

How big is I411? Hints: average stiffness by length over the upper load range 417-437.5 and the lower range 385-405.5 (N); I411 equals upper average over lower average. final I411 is 1.08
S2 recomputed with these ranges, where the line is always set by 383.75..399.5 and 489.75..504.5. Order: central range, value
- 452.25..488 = 0.073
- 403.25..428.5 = -0.034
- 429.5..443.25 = -0.101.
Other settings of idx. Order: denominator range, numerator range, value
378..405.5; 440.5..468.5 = 0.87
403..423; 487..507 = 0.91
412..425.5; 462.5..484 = 0.88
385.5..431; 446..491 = 0.87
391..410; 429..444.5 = 1.08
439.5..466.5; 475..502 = 1.04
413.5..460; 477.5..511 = 0.93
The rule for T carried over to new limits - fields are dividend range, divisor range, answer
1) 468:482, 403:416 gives 0.90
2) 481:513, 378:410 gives 0.90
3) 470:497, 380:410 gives 0.90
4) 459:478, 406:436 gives 0.84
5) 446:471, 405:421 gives 0.84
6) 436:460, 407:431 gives 0.87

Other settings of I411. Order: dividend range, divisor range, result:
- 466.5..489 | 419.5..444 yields 0.87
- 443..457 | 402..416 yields 0.86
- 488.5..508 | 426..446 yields 0.88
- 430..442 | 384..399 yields 1.08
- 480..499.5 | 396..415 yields 0.91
